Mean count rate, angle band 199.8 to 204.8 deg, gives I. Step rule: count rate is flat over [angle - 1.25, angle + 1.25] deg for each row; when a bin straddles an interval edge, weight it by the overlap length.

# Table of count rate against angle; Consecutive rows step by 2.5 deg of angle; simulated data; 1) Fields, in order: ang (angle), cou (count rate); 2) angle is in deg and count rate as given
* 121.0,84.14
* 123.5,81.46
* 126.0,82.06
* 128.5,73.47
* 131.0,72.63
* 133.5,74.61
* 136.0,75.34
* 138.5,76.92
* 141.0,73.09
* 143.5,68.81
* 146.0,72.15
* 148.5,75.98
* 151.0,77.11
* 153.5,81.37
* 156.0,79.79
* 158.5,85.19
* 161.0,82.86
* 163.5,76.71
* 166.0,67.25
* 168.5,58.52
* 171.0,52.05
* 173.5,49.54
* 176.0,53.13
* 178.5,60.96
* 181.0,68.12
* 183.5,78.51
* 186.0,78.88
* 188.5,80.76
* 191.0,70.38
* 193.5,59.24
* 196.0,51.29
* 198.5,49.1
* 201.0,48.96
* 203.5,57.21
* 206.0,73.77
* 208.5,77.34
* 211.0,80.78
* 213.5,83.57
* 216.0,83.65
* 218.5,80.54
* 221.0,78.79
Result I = 53.3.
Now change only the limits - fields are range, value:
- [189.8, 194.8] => 64.6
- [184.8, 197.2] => 68.1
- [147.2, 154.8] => 78.1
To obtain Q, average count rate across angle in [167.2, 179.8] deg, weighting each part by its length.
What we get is 54.9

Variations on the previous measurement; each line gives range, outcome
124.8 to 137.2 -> 75.6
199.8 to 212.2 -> 67.6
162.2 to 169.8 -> 67.5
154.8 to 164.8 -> 81.1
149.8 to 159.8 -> 80.9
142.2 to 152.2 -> 73.5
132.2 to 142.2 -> 75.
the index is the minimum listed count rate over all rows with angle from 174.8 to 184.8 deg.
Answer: 53.13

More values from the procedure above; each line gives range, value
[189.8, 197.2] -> 51.29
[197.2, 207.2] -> 48.96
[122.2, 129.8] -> 73.47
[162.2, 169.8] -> 58.52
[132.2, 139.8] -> 74.61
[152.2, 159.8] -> 79.79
